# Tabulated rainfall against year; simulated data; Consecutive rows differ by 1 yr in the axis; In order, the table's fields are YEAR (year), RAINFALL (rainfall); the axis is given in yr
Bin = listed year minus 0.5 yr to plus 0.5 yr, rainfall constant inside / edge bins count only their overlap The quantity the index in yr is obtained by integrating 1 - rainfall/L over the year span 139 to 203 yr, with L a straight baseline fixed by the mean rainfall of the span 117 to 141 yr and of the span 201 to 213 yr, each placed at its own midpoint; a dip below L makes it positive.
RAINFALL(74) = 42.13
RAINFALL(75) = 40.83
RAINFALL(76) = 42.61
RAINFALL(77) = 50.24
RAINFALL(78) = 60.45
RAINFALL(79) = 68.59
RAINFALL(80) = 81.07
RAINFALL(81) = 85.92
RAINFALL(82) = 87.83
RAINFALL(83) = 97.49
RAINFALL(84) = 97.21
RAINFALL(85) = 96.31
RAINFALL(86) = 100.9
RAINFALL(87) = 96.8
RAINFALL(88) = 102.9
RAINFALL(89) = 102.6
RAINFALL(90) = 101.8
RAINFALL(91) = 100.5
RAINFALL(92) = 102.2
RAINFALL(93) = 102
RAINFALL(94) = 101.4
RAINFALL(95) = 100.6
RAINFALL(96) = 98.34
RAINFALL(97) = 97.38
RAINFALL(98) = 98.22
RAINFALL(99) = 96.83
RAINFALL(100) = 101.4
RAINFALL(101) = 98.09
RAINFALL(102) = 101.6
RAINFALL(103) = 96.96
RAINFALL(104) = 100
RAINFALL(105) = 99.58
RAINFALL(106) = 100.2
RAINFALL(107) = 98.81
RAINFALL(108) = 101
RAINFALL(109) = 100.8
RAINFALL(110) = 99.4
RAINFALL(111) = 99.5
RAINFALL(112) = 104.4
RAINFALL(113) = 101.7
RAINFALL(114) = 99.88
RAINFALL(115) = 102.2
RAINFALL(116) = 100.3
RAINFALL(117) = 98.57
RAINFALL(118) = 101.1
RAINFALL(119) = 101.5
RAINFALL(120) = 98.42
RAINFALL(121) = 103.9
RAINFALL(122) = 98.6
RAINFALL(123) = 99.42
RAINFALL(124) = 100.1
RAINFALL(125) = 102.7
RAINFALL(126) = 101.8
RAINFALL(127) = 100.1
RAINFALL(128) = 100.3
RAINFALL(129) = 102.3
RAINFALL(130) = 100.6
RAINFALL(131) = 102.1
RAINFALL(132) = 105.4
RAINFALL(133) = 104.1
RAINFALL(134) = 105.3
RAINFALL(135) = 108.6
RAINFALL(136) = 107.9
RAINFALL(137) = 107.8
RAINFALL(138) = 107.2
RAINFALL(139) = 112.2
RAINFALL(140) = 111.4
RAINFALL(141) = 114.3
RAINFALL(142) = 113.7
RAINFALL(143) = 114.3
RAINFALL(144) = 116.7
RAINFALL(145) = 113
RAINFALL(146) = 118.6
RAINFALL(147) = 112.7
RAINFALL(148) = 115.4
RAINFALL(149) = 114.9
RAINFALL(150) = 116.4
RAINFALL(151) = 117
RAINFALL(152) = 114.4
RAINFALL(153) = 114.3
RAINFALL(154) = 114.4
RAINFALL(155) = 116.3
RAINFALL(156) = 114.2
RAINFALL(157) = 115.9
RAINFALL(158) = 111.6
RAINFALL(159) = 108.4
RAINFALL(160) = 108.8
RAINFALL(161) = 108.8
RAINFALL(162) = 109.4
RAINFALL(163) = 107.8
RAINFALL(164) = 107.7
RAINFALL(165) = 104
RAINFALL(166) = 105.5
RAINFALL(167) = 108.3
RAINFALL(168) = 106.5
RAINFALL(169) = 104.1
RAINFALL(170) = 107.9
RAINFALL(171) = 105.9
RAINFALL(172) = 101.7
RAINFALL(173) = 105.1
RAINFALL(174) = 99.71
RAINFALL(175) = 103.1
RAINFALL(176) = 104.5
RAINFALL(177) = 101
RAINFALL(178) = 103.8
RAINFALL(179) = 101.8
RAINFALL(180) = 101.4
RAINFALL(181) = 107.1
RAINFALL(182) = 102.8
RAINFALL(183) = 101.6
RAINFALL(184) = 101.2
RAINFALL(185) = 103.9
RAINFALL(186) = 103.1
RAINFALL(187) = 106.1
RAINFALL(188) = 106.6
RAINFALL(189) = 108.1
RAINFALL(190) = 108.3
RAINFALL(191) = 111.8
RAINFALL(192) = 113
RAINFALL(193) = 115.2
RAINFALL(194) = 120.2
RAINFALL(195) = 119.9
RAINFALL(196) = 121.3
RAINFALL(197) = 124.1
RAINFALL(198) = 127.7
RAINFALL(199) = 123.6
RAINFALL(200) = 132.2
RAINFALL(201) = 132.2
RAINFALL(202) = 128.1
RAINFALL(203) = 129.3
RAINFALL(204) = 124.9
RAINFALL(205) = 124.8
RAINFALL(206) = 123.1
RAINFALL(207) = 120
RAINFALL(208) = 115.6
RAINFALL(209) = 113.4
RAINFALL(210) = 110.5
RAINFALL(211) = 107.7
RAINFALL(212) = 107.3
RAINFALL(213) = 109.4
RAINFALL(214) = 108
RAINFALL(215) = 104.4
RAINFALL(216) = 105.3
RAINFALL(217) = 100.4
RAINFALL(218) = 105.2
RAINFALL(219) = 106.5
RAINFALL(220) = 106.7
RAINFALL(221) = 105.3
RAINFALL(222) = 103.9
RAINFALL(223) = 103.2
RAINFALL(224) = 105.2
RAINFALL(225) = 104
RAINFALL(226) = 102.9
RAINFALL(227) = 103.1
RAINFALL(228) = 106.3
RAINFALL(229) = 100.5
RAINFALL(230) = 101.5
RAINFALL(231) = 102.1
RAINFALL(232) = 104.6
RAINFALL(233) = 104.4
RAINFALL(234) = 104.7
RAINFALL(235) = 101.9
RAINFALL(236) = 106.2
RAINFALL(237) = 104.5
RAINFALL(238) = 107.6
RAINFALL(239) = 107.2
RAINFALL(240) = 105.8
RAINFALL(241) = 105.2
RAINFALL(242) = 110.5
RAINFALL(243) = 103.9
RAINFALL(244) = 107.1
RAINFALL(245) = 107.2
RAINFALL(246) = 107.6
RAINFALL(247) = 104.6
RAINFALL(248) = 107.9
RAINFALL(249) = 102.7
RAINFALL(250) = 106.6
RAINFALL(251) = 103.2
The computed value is 0.2 yr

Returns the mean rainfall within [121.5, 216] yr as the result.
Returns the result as 110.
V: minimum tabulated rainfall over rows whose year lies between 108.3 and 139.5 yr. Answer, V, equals 98.42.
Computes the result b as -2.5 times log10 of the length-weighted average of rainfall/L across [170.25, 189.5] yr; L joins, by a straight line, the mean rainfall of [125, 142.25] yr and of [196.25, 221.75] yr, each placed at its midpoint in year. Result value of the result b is 0.08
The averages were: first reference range 106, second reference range 116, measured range 104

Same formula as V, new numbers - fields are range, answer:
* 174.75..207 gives 101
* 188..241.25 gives 100.4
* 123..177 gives 99.42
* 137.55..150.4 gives 107.2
